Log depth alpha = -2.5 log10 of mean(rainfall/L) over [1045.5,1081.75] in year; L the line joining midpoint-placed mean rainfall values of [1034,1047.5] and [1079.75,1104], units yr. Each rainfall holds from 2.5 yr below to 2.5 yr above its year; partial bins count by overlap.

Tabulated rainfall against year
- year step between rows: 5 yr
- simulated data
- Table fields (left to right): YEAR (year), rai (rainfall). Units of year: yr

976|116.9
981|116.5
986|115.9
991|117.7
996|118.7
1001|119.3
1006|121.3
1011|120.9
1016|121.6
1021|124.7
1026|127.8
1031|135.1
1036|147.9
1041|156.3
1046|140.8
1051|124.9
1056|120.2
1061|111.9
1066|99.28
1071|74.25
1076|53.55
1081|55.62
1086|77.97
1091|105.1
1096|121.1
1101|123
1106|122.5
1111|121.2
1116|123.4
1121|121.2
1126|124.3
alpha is 0.307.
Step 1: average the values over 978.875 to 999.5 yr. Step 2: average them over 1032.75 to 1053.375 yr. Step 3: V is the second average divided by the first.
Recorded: 1.21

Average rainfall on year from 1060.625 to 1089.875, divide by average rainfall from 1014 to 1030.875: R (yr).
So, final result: 0.61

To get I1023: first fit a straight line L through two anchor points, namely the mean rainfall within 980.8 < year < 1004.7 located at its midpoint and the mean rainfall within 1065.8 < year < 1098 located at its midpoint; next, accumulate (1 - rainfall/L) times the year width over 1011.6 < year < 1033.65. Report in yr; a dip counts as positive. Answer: -4.39 yr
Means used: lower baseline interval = 118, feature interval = 127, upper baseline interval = 82.2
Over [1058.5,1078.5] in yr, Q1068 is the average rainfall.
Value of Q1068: 84.7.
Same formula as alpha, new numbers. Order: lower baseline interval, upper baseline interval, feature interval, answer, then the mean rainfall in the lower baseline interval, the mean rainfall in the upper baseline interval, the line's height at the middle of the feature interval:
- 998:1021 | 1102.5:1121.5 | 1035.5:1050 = -0.20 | 121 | 122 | 122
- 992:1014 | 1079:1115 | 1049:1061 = -0.08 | 120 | 105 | 112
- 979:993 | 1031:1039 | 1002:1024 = 0.08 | 117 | 144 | 132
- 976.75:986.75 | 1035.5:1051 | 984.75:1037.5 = 0.05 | 116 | 145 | 130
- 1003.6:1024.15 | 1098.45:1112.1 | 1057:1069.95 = 0.18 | 122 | 122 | 122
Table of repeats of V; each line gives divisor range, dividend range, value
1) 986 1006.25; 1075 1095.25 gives 0.66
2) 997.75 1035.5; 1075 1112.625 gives 0.79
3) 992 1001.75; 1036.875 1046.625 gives 1.26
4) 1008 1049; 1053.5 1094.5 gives 0.66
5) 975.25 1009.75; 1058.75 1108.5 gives 0.80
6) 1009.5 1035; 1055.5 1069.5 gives 0.84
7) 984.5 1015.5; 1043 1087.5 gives 0.81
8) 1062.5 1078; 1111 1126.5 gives 1.56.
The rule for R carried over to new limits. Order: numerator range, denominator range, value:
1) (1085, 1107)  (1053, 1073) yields 1.08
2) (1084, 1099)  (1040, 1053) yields 0.74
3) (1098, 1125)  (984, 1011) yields 1.03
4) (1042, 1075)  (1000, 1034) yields 0.89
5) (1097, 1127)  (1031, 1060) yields 0.90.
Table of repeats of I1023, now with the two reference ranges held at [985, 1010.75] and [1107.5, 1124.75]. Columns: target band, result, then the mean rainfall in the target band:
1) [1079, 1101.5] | 4.9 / 95.1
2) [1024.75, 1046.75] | -4.1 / 142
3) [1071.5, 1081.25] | 5.0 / 58.4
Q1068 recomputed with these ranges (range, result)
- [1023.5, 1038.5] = 137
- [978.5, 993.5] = 117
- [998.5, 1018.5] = 121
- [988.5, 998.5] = 118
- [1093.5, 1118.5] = 122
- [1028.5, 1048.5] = 145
